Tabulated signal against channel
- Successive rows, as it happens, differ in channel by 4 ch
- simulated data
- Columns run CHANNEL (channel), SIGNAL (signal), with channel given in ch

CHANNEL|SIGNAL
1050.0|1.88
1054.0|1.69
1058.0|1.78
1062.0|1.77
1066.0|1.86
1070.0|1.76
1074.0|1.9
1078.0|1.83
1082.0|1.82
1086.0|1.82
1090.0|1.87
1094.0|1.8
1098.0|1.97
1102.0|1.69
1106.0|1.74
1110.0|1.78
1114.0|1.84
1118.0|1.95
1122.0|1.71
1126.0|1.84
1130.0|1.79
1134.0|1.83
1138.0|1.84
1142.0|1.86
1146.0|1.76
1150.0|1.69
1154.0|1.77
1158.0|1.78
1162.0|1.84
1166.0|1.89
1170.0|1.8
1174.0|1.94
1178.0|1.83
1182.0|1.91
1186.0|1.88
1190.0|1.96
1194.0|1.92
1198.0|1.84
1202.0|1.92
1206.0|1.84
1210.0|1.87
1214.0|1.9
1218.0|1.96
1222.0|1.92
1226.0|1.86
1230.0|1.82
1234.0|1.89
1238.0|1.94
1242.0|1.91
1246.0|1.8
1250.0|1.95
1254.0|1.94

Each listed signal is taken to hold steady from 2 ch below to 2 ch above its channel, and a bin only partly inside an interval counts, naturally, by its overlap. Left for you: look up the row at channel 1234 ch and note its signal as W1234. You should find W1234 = 1.89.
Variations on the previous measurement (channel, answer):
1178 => 1.83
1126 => 1.84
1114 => 1.84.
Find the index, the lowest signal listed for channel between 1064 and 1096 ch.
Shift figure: 1.76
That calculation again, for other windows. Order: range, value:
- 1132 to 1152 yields 1.69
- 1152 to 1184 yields 1.77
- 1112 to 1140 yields 1.71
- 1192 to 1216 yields 1.84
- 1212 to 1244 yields 1.82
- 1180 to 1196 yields 1.88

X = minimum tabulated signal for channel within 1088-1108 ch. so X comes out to 1.69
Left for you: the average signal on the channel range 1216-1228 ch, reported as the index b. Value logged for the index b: 1.91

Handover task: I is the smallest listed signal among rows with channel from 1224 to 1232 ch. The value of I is 1.82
